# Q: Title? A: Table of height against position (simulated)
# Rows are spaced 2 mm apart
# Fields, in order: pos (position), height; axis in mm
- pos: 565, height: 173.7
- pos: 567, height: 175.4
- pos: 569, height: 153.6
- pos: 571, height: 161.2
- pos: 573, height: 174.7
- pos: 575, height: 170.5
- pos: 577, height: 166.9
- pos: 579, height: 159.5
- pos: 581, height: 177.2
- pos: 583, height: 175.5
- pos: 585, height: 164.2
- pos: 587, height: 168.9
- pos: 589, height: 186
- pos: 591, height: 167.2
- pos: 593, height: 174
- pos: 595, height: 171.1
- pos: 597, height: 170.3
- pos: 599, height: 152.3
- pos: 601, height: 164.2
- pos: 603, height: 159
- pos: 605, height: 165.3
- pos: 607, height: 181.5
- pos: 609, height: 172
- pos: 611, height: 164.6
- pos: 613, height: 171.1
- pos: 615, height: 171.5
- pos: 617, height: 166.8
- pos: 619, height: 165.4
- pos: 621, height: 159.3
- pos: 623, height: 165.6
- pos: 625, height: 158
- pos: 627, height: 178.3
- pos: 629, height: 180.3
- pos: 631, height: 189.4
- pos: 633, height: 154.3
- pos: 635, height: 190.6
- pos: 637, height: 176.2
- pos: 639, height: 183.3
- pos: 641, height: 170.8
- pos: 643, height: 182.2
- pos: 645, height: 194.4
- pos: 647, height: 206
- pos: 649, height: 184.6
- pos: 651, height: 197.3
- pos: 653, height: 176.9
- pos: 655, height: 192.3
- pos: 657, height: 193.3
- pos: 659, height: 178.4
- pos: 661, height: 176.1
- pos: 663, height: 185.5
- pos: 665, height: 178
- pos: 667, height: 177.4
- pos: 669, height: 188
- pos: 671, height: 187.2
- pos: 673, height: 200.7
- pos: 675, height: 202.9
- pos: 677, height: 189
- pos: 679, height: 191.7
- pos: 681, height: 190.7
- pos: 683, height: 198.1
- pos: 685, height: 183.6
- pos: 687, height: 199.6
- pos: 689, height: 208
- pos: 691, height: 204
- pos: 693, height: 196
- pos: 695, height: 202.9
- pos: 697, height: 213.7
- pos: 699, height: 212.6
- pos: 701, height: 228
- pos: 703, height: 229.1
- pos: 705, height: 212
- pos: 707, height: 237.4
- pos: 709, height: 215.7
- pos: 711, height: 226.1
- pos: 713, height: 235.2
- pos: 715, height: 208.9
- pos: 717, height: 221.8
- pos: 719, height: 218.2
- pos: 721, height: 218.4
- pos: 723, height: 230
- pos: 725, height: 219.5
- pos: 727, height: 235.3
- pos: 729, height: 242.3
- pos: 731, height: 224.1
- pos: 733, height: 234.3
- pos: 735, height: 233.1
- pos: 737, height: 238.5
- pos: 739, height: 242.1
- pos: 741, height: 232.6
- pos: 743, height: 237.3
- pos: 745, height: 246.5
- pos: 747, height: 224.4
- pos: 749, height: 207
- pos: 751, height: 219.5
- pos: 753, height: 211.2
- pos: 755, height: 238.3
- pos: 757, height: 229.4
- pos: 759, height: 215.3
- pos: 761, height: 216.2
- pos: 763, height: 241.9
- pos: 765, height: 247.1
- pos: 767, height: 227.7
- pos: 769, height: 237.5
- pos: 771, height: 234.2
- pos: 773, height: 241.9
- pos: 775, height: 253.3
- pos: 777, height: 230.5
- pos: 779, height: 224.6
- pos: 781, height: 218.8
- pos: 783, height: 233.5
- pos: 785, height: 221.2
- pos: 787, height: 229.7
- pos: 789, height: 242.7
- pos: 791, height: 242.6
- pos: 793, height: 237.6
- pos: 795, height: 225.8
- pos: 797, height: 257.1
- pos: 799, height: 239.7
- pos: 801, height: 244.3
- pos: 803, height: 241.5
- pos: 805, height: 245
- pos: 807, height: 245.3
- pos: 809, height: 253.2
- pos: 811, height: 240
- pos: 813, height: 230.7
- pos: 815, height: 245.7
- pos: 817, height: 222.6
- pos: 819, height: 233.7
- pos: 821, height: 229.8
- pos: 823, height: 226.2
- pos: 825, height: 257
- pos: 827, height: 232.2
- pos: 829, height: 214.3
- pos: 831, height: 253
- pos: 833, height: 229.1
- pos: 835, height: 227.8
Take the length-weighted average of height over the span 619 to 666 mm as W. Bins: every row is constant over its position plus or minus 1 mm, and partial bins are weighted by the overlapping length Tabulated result 180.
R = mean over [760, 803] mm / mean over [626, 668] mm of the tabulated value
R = 1.29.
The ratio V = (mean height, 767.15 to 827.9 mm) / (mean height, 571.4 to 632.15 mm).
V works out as 1.40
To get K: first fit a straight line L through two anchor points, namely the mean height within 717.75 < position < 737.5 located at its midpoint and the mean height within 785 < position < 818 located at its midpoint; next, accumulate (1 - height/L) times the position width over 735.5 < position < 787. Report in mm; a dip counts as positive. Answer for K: 0.7 mm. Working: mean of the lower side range 229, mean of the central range 231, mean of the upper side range 240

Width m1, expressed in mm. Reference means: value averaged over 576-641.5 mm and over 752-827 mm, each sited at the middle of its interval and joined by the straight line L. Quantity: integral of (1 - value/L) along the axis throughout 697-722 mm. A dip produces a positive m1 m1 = -1.8 mm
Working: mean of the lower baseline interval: 170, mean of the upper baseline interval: 235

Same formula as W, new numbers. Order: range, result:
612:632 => 171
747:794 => 230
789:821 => 240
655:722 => 203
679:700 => 200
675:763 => 219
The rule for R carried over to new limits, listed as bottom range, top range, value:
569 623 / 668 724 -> 1.24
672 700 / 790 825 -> 1.20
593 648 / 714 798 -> 1.34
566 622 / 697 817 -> 1.38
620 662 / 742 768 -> 1.26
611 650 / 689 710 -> 1.22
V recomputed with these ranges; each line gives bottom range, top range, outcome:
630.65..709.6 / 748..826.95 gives 1.21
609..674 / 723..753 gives 1.28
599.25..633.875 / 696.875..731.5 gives 1.33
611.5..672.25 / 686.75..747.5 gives 1.25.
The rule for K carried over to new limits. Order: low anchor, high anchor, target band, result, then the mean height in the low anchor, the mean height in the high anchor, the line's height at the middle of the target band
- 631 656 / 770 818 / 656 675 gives 0.6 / 184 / 238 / 192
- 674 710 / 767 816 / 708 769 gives -1.9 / 206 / 238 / 221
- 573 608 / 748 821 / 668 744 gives -2.7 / 169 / 234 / 208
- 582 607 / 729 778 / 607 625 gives 1.0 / 169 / 232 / 177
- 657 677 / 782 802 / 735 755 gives -1.0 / 187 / 237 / 218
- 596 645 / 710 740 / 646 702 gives 1.7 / 171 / 229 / 200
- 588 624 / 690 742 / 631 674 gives 1.5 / 168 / 224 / 192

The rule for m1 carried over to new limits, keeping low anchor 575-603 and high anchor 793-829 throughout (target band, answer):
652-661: 0.3 mm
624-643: 0.7 mm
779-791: 0.0 mm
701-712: -1.0 mm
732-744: -1.1 mm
